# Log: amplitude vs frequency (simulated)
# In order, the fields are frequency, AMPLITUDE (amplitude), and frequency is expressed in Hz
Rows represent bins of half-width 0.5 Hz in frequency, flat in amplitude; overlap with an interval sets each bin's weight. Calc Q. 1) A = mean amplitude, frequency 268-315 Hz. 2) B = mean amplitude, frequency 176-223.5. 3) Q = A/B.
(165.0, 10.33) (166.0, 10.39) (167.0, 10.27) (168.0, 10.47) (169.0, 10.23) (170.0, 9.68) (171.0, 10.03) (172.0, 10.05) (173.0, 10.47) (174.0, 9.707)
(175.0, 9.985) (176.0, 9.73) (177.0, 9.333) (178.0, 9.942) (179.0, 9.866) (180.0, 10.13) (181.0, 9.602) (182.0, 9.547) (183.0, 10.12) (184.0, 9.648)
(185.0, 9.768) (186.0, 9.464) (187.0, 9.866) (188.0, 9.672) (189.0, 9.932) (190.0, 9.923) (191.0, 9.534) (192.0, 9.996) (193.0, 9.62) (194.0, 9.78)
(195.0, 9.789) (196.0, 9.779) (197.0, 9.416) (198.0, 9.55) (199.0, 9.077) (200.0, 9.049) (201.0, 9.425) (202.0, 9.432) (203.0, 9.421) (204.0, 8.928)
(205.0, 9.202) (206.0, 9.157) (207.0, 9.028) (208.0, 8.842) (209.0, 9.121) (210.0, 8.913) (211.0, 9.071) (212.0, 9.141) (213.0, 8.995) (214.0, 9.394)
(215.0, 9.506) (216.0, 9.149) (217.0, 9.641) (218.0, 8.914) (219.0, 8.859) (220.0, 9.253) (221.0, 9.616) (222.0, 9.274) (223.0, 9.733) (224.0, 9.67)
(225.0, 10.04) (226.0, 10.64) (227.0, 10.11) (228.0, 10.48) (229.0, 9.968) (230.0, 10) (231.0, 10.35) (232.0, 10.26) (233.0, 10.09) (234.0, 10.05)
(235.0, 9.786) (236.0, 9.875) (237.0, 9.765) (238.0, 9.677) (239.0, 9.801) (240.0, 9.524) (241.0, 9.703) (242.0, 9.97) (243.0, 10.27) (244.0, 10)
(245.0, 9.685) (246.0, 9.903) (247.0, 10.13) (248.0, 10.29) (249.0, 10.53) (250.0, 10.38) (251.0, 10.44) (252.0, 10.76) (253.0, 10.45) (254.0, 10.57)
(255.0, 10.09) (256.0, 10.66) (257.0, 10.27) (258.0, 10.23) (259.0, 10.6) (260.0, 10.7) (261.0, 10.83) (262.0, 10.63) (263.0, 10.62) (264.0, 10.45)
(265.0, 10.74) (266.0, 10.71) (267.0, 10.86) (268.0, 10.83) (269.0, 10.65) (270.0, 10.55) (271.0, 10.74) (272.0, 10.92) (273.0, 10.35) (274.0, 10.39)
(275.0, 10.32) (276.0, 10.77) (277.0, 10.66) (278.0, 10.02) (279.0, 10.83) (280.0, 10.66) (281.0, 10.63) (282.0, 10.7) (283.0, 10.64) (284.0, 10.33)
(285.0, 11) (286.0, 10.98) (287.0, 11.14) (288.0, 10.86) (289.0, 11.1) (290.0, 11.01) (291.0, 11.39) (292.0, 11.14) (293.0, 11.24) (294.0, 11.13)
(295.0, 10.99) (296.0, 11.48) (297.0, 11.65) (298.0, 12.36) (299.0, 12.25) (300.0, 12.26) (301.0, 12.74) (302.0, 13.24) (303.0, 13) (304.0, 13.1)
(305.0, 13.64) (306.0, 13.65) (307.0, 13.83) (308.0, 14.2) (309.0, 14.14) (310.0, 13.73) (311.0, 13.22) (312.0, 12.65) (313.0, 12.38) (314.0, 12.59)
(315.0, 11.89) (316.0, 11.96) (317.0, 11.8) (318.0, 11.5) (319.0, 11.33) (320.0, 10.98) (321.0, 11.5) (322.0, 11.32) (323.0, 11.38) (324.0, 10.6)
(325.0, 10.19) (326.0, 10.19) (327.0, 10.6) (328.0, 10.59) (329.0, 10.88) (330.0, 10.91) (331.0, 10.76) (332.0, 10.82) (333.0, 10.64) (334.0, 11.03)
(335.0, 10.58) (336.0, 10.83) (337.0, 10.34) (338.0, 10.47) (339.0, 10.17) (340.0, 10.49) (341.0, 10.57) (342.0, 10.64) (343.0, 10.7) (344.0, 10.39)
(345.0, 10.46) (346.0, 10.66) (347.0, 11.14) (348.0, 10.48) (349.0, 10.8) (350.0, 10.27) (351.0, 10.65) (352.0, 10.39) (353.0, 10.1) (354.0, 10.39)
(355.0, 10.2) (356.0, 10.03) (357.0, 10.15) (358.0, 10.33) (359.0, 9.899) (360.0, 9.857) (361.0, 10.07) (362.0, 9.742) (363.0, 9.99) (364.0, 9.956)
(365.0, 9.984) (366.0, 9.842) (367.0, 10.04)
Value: 1.23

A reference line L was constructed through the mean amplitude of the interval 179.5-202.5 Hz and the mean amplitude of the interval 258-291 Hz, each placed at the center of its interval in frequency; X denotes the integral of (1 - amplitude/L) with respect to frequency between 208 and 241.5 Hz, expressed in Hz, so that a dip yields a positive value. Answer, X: 1.48 Hz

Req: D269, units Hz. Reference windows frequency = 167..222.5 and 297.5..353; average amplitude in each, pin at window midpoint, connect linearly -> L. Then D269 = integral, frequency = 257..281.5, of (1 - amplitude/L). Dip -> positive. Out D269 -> 0.1 Hz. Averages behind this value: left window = 9.55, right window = 11.5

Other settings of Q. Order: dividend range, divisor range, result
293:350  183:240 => 1.21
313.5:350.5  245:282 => 1.03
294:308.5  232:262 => 1.25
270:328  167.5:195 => 1.18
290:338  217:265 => 1.17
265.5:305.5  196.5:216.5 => 1.22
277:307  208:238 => 1.20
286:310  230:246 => 1.23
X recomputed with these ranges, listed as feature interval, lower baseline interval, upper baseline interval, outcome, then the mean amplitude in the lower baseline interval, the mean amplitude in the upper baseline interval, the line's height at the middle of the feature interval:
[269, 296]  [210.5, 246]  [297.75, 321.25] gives 2.1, 9.72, 12.7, 11.7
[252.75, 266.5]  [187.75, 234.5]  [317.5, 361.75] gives -0.8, 9.55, 10.6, 9.94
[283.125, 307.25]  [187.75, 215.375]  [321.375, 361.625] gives -4.1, 9.38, 10.5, 10.1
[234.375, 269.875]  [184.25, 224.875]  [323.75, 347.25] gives -1.6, 9.4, 10.6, 9.84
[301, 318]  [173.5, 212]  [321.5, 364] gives -4.5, 9.53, 10.5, 10.3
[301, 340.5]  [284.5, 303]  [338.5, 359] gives -2.5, 11.6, 10.4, 11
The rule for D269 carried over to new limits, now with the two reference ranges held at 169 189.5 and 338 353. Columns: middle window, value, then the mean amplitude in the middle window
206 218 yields 1.0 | 9.15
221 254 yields 0.1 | 10.1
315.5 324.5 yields -0.8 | 11.4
